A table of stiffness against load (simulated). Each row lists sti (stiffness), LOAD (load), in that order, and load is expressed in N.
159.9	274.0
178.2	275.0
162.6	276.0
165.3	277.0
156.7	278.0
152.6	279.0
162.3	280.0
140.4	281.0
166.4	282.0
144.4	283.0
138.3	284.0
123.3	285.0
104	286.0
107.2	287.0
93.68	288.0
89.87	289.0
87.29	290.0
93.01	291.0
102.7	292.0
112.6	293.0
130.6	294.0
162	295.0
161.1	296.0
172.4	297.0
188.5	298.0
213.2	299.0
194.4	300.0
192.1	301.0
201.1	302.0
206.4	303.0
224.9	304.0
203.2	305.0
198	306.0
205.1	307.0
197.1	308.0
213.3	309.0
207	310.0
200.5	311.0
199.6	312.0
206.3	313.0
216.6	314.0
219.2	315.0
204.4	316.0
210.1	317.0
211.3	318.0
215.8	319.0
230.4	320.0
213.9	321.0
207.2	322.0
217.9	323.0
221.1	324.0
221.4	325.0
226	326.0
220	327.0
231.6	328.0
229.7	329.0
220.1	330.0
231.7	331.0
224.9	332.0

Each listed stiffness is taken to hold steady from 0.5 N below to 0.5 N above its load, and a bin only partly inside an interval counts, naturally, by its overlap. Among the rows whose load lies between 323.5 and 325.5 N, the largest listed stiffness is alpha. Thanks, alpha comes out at 221.4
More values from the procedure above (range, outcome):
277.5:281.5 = 162.3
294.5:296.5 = 162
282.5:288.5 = 144.4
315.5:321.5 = 230.4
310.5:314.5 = 216.6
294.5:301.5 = 213.2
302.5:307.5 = 224.9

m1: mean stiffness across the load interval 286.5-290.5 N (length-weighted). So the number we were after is 94.5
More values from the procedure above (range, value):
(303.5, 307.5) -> 208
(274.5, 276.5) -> 170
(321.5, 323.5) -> 213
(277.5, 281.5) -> 153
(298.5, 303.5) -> 201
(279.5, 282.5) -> 156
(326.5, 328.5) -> 226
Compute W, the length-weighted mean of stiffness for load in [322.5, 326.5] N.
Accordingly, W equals 222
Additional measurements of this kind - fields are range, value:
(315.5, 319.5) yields 210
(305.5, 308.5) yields 200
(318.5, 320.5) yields 223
